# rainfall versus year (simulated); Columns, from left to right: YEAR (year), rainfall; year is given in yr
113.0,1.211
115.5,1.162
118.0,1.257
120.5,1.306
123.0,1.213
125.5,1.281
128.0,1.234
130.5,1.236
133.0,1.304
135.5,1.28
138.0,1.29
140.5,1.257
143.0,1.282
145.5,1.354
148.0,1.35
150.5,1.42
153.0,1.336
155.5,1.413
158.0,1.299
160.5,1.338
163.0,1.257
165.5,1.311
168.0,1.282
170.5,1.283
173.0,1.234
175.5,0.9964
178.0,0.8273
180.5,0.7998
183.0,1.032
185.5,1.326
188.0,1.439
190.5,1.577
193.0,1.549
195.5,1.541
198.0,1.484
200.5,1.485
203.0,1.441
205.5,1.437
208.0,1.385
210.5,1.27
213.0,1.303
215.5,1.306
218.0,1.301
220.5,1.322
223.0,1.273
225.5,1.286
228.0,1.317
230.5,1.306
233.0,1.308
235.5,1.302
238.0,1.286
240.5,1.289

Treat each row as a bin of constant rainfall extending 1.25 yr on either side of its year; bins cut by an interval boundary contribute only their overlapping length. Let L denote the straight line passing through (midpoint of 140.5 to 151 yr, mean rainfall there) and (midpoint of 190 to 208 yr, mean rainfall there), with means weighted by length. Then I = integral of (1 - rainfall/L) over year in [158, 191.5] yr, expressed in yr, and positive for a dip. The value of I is 5.0 yr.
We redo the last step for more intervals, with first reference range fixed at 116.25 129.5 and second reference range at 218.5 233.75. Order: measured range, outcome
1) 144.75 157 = -1.0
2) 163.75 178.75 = 1.2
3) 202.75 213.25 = -0.6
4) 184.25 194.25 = -1.5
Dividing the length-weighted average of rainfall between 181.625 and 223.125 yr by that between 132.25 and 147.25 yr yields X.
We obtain 1.07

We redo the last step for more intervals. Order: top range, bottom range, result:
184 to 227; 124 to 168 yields 1.07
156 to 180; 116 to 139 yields 0.95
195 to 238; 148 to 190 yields 1.09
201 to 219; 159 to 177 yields 1.09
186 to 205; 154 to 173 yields 1.14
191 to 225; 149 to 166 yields 1.04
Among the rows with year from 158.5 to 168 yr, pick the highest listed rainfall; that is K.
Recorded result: 1.338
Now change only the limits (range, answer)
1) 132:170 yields 1.42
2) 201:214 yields 1.441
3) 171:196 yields 1.577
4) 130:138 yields 1.304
